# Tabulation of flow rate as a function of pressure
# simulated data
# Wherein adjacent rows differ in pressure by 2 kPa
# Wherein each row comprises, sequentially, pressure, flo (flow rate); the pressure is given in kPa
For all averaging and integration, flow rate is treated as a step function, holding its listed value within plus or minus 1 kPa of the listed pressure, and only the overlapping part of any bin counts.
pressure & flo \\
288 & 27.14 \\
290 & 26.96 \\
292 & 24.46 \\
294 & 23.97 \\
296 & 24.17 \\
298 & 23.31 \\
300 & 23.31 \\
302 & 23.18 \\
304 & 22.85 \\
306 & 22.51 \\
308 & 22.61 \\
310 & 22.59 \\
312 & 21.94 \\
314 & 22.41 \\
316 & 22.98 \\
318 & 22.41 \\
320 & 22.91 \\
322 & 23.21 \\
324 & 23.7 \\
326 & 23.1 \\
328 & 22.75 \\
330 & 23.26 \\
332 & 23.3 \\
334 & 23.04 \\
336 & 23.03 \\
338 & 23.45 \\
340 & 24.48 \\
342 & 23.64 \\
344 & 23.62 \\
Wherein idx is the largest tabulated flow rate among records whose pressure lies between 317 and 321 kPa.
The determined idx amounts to 22.91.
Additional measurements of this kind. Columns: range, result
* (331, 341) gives 24.48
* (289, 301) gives 26.96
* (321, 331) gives 23.7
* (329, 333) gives 23.3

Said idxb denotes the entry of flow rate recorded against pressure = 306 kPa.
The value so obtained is 22.51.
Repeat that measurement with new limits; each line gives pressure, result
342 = 23.64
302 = 23.18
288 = 27.14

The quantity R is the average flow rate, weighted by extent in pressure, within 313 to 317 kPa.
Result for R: 22.7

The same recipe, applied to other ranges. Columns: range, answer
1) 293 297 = 24.1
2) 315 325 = 23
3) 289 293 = 25.7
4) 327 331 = 23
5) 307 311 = 22.6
